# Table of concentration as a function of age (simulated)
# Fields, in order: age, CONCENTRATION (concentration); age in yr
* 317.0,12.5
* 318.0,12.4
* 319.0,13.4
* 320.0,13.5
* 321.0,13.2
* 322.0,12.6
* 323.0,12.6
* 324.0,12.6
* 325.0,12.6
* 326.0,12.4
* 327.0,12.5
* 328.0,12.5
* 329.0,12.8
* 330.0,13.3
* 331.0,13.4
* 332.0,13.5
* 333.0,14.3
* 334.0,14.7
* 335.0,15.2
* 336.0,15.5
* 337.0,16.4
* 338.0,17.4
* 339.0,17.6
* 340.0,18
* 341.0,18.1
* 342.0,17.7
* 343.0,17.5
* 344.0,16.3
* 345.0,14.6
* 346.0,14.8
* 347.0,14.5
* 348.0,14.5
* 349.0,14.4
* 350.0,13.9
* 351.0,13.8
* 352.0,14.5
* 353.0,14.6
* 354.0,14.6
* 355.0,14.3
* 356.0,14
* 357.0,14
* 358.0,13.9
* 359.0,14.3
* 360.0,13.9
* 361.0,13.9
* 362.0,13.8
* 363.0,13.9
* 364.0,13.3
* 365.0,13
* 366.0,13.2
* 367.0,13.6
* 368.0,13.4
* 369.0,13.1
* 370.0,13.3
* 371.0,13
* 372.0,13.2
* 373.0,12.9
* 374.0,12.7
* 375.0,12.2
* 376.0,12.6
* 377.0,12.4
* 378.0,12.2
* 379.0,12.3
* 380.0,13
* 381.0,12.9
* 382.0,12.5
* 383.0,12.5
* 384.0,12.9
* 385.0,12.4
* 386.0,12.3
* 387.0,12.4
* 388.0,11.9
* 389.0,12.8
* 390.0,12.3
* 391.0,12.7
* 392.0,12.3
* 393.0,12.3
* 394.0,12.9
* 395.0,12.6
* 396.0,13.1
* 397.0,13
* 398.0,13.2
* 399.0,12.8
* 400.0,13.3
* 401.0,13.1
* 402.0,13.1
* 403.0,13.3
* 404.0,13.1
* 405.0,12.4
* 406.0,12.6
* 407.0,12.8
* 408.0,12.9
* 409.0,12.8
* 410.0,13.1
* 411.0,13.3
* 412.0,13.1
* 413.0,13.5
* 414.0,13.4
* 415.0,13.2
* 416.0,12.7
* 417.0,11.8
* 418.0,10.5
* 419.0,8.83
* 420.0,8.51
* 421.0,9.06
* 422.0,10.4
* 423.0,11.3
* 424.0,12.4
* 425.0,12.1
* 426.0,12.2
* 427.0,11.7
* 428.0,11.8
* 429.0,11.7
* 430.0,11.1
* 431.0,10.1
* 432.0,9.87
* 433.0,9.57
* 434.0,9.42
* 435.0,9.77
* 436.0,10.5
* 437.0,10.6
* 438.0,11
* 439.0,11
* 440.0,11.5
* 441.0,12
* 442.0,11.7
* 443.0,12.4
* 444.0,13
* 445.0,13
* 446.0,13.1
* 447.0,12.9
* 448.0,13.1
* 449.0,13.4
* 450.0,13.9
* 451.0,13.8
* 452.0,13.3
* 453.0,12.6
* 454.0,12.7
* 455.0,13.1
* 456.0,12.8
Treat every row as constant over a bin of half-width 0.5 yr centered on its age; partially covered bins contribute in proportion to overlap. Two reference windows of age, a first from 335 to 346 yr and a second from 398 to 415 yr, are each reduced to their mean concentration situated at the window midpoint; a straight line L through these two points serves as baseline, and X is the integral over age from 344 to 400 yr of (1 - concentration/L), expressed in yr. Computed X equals 6.3 yr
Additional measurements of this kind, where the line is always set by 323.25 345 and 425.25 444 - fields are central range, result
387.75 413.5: -1.1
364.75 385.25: 0.8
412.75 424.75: 0.4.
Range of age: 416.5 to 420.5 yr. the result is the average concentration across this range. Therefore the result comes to 9.91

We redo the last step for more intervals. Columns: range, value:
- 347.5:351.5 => 14.2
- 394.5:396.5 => 12.8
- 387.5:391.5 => 12.4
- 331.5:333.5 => 13.9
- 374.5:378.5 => 12.3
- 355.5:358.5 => 14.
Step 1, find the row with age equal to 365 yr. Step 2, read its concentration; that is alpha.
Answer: 13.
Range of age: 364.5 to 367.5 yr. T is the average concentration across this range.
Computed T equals 13.3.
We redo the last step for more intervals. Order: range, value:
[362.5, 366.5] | 13.4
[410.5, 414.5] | 13.3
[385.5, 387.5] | 12.4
